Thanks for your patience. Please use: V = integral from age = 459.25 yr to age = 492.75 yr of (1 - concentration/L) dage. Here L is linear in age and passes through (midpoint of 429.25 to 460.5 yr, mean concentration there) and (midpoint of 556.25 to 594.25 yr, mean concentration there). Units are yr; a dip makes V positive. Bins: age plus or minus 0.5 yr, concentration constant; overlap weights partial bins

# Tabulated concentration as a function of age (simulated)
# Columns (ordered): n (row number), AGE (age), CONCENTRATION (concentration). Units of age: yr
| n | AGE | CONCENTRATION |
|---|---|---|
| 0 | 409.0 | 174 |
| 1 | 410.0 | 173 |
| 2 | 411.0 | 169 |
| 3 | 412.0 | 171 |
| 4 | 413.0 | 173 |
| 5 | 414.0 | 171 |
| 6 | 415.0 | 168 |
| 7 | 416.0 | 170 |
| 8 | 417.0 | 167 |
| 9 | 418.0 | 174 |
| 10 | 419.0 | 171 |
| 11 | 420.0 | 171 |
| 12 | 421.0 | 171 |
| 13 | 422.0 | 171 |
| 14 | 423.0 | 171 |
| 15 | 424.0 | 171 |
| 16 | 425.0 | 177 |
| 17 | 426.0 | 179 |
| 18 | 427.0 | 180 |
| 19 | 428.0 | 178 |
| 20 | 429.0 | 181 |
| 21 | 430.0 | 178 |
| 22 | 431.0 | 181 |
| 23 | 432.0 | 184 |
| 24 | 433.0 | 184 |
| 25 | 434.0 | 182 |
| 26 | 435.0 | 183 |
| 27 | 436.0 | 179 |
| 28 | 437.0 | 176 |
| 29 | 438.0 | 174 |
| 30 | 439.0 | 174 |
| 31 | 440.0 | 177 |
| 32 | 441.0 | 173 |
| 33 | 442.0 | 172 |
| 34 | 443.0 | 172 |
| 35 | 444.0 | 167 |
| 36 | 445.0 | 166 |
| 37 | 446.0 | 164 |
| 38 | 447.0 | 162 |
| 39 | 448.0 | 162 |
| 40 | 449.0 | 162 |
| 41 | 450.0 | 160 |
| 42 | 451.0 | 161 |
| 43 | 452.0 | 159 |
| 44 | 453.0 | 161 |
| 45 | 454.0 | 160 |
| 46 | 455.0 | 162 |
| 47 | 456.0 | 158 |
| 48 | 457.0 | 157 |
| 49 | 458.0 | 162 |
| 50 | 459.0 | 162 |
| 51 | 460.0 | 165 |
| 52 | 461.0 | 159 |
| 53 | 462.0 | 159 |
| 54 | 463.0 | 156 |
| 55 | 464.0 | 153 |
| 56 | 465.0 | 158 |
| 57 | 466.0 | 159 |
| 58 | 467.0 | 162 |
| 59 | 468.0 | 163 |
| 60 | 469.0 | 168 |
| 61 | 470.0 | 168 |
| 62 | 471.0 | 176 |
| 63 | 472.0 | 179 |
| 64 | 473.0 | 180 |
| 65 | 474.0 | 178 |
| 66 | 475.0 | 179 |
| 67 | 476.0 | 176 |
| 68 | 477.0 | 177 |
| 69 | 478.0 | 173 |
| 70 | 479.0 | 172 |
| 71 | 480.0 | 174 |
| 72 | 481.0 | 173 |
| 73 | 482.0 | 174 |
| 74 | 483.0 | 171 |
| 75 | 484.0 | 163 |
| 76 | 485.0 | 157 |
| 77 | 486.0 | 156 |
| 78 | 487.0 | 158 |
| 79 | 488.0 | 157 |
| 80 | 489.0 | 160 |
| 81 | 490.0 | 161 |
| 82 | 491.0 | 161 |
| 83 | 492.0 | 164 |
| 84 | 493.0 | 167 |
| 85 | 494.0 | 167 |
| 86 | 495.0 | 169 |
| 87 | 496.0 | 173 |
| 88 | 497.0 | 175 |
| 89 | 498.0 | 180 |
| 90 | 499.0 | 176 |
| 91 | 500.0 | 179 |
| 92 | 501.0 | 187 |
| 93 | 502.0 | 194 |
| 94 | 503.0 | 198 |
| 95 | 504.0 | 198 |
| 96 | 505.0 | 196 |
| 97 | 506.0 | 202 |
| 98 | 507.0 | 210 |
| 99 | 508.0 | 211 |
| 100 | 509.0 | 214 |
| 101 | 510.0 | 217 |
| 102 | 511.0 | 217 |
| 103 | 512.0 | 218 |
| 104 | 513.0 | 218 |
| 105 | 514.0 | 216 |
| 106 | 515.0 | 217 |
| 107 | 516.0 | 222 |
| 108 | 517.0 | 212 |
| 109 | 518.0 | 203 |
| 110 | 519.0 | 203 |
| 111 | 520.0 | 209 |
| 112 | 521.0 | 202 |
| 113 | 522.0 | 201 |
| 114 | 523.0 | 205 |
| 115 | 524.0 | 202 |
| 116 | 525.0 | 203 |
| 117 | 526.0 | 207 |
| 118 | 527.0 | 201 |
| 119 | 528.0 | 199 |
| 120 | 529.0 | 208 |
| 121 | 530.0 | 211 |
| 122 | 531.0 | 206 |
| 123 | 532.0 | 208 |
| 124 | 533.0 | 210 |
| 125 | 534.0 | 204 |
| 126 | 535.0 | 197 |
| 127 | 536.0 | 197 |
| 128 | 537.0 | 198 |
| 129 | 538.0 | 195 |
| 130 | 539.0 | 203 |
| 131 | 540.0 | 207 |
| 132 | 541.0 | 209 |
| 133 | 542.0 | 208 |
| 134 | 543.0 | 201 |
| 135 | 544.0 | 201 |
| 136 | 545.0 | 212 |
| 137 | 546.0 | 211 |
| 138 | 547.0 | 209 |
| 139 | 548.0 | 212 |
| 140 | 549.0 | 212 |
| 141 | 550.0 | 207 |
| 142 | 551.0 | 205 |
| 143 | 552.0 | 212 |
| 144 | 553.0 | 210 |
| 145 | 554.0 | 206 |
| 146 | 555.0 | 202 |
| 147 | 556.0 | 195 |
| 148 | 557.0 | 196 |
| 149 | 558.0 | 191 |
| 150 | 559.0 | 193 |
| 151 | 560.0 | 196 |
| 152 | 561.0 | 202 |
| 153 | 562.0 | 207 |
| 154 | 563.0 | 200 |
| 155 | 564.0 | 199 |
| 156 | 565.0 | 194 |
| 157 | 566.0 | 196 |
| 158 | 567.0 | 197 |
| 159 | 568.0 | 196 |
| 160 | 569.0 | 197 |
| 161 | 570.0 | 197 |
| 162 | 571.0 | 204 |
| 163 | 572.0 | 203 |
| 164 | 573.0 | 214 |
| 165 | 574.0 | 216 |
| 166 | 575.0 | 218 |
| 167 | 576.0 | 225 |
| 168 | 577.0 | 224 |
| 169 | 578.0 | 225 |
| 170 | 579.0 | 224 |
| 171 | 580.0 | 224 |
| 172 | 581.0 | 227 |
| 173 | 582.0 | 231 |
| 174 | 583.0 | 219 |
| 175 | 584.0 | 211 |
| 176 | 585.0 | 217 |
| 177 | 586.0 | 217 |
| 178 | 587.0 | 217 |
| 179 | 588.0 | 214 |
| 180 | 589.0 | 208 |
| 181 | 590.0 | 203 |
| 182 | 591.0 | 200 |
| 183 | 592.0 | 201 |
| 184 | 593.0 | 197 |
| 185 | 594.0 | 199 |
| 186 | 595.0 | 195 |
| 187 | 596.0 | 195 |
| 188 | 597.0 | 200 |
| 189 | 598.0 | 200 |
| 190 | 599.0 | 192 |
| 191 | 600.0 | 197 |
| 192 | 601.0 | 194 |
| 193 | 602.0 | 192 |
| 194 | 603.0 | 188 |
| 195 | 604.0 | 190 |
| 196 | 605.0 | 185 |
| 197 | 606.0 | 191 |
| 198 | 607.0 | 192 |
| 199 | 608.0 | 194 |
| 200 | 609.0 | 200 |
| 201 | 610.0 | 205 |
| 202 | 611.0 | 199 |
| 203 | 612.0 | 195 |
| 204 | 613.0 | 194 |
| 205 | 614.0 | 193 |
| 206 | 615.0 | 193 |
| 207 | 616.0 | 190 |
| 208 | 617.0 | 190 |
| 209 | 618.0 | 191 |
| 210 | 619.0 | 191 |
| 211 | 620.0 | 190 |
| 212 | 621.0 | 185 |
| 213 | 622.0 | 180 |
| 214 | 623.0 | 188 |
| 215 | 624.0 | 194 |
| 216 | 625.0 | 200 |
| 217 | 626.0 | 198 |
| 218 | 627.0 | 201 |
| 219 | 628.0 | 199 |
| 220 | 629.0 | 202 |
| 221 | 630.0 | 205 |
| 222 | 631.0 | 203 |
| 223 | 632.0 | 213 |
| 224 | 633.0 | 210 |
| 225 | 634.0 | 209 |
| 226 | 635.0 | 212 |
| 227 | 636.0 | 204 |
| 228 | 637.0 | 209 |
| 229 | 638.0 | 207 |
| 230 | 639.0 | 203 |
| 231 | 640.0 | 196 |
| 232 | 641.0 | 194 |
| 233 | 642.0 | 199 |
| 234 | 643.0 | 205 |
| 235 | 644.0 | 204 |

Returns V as 2.3 yr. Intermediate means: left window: 169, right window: 208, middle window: 166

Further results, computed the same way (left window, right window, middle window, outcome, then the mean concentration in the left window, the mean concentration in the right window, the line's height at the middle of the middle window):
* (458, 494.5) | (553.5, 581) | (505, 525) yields -3.0 yr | 166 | 206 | 183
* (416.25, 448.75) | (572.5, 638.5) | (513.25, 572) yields -3.6 yr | 174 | 203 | 192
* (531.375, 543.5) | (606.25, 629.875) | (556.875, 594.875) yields -1.7 yr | 203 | 194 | 199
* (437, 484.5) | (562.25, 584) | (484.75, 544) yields -2.2 yr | 167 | 211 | 188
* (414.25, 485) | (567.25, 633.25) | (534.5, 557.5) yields -1.7 yr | 170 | 202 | 190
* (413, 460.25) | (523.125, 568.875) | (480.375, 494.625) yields 1.7 yr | 170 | 203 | 186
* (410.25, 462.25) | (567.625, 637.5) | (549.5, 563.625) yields -0.6 yr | 170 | 203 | 194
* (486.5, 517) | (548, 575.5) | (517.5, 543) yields -1.0 yr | 190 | 203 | 196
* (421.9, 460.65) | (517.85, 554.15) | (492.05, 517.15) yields -0.3 yr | 170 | 205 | 194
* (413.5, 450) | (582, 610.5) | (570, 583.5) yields -1.4 yr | 173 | 201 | 198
